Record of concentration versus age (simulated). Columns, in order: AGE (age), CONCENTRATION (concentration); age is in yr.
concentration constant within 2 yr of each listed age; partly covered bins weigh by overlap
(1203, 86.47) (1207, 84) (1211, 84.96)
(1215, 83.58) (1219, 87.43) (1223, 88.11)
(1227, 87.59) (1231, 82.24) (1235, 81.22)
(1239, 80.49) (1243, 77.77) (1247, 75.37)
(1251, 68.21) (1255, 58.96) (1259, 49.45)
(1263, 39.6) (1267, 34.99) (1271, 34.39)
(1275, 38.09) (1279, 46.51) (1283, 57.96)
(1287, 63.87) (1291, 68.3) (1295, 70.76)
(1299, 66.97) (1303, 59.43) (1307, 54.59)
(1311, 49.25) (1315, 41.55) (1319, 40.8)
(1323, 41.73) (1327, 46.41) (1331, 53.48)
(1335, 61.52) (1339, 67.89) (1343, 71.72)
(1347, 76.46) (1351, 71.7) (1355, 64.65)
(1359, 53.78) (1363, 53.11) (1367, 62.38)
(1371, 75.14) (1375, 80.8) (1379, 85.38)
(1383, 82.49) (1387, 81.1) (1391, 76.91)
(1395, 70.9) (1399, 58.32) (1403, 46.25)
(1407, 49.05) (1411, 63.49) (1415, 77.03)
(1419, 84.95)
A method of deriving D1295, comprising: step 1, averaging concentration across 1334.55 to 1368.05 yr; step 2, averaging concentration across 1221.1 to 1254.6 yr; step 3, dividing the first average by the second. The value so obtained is 0.8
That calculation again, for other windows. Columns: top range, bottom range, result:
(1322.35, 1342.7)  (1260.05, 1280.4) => 1.45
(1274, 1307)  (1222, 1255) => 0.76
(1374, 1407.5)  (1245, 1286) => 1.40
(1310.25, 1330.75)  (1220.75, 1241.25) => 0.53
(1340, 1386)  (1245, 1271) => 1.34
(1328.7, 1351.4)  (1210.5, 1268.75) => 0.93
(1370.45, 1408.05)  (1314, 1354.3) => 1.23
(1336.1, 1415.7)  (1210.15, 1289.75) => 1.04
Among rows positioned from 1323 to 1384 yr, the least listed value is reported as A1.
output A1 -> 41.73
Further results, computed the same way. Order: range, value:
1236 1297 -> 34.39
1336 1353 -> 67.89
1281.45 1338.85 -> 40.8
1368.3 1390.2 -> 75.14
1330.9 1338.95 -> 53.48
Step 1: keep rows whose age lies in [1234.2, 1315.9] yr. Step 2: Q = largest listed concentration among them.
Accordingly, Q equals 81.22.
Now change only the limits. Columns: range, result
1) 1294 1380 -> 85.38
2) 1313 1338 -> 61.52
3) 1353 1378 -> 80.8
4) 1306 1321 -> 54.59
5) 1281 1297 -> 70.76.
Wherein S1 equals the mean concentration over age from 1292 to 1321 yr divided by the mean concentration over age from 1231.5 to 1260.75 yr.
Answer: 0.8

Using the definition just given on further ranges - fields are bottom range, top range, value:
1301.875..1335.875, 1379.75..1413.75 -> 1.36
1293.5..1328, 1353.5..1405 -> 1.31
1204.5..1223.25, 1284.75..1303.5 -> 0.78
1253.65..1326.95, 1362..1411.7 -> 1.35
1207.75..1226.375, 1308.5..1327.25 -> 0.51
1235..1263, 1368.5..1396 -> 1.17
